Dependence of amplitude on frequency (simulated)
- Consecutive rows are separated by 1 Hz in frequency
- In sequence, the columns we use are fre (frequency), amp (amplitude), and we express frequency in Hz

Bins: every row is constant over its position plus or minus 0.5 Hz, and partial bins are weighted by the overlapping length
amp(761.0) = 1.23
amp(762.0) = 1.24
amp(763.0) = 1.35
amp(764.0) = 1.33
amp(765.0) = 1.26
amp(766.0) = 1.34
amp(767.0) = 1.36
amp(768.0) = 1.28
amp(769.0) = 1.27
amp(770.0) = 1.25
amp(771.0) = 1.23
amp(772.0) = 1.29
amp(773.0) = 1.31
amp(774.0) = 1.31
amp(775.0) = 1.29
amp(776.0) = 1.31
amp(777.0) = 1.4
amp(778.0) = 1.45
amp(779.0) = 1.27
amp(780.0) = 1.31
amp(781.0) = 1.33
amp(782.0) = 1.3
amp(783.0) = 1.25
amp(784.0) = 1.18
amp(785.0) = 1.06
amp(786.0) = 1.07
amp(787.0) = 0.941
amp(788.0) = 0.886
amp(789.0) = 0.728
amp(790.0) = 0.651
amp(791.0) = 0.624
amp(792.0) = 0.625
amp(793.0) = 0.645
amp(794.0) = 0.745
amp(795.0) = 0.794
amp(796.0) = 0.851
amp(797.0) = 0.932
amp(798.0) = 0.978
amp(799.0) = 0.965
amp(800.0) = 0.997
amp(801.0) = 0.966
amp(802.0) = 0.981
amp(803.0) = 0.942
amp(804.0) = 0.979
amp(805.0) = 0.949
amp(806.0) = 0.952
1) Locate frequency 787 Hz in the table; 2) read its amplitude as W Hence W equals 0.941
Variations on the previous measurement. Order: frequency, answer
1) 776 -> 1.31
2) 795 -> 0.794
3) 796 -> 0.851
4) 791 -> 0.624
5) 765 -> 1.26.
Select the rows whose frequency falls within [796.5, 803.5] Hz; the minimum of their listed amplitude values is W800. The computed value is 0.932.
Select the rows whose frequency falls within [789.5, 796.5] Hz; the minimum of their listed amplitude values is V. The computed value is 0.624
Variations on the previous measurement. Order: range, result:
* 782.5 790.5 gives 0.651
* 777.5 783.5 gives 1.25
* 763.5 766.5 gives 1.26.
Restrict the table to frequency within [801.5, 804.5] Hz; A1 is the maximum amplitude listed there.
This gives 0.981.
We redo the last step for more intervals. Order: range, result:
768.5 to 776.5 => 1.31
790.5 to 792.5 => 0.625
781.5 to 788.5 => 1.3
